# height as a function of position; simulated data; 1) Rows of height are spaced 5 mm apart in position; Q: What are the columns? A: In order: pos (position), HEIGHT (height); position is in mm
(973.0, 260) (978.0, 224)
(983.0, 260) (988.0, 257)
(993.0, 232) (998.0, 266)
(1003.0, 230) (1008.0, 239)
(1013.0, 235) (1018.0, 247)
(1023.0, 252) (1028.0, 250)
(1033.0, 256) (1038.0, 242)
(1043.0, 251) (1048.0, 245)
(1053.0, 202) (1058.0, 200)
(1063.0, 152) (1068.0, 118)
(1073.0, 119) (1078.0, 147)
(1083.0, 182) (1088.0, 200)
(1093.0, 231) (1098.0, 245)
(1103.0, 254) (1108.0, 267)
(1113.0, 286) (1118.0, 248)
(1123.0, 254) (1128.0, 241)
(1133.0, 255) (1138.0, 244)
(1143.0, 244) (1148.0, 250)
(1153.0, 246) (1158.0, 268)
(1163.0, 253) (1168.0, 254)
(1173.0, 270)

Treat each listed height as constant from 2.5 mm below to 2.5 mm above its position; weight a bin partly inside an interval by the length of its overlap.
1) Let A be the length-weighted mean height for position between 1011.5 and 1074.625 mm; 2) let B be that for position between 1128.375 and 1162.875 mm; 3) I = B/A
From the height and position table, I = 1.17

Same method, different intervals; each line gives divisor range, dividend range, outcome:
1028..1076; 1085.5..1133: 1.24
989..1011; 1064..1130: 0.88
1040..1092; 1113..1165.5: 1.37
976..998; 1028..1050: 1.01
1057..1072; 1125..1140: 1.66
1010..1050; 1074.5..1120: 0.92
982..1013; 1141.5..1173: 1.03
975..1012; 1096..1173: 1.04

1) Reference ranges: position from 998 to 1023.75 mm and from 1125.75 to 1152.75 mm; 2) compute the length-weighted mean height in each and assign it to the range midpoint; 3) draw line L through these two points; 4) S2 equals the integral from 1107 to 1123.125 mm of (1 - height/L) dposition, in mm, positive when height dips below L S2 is -1.2 mm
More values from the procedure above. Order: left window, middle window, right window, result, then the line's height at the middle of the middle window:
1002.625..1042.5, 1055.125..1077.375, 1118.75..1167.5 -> 8.9 mm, 247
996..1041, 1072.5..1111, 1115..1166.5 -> 5.8 mm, 249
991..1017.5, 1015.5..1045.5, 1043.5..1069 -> -4.6 mm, 217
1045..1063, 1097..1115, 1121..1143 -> -2.2 mm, 235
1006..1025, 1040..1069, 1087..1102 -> 4.6 mm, 237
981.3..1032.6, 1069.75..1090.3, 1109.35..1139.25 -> 7.5 mm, 252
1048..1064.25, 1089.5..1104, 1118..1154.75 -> -1.1 mm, 222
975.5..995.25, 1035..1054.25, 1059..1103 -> -3.2 mm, 204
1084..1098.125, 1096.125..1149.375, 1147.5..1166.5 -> -4.3 mm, 235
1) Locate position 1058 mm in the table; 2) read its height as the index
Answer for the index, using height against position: 200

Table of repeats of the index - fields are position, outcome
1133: 255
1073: 119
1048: 245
